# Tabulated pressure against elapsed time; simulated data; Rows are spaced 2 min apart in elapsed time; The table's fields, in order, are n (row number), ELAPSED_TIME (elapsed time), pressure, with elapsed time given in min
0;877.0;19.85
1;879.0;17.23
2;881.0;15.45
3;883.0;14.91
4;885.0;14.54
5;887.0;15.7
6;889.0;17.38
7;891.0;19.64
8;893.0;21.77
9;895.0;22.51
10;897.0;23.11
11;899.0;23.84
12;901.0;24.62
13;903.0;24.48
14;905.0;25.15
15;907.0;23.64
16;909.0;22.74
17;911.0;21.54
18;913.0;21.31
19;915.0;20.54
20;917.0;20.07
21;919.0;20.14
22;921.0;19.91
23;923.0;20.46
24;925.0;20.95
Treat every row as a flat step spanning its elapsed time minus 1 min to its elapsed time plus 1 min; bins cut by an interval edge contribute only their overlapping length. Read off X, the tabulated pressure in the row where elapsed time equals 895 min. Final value 22.51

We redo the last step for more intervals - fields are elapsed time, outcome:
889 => 17.38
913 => 21.31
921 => 19.91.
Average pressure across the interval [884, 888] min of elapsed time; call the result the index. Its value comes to 15.1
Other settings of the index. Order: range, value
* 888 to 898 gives 20.9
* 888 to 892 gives 18.5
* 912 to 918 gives 20.6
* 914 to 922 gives 20.2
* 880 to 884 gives 15.2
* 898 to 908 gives 24.3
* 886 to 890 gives 16.5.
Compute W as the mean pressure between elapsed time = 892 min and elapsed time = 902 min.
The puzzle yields 23.2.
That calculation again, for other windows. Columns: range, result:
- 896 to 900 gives 23.5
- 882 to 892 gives 16.4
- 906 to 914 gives 22.3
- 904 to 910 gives 23.8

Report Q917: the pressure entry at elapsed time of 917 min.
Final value 20.07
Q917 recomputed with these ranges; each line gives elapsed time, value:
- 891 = 19.64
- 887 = 15.7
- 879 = 17.23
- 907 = 23.64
